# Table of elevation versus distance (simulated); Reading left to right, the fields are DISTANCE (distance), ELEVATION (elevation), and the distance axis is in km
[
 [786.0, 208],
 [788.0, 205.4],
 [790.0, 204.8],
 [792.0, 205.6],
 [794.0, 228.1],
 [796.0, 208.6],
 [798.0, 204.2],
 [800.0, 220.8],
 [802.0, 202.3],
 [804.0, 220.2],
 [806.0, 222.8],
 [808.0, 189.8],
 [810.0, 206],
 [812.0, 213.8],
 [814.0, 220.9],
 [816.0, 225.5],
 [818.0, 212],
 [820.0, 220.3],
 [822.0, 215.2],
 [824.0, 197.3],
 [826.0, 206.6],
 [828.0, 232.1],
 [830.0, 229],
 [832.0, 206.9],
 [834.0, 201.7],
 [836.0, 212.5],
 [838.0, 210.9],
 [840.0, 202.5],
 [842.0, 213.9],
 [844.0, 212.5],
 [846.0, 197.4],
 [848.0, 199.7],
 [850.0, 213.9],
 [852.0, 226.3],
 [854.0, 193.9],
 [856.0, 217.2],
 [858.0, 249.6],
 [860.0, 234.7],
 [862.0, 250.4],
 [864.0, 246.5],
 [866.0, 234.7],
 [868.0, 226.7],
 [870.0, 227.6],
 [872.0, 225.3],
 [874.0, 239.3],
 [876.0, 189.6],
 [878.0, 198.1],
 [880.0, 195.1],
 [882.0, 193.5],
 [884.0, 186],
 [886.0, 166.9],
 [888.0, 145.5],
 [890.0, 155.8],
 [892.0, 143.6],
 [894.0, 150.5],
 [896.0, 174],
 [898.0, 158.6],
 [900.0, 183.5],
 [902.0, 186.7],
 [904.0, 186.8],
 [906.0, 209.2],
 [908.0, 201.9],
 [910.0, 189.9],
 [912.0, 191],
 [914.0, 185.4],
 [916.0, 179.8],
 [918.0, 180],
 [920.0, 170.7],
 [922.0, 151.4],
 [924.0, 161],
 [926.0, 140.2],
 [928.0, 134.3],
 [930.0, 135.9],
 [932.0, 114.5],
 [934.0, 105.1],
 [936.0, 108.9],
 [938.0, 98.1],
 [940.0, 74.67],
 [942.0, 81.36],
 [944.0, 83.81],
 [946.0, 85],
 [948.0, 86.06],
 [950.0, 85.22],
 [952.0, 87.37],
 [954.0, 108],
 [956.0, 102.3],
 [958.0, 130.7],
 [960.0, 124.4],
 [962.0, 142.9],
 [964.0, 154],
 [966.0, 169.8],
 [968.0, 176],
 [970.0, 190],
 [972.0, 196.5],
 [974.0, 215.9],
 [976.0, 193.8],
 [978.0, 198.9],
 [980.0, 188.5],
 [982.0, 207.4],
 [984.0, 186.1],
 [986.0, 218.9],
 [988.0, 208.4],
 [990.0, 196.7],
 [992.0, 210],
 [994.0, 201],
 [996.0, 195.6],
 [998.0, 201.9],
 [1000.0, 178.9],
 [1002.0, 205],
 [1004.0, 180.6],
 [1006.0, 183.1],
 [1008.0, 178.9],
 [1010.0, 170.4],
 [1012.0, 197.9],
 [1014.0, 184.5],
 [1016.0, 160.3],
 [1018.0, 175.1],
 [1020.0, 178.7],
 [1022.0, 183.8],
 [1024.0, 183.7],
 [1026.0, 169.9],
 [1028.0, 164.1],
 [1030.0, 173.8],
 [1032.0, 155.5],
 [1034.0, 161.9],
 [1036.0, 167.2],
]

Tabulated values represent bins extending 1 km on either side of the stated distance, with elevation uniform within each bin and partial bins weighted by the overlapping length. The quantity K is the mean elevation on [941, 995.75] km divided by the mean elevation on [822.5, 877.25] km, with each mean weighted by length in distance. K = 0.72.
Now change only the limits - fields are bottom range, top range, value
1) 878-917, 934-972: 0.66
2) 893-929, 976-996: 1.15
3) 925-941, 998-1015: 1.63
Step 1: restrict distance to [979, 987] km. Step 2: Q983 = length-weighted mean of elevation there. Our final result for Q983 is 200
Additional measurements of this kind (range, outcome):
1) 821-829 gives 213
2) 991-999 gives 202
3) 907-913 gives 194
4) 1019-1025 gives 182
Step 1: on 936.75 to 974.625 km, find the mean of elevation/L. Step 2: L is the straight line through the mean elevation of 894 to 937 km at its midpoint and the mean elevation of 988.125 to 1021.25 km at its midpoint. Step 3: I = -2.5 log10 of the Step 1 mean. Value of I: 0.37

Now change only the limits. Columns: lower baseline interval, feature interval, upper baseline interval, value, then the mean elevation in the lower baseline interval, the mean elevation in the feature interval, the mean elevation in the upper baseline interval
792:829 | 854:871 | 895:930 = -0.20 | 213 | 233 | 174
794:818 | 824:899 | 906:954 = -0.16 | 213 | 204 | 133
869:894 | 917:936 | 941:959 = -0.12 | 187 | 142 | 94.4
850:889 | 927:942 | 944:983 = 0.48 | 213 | 108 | 148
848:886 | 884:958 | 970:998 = 0.43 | 217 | 142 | 201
